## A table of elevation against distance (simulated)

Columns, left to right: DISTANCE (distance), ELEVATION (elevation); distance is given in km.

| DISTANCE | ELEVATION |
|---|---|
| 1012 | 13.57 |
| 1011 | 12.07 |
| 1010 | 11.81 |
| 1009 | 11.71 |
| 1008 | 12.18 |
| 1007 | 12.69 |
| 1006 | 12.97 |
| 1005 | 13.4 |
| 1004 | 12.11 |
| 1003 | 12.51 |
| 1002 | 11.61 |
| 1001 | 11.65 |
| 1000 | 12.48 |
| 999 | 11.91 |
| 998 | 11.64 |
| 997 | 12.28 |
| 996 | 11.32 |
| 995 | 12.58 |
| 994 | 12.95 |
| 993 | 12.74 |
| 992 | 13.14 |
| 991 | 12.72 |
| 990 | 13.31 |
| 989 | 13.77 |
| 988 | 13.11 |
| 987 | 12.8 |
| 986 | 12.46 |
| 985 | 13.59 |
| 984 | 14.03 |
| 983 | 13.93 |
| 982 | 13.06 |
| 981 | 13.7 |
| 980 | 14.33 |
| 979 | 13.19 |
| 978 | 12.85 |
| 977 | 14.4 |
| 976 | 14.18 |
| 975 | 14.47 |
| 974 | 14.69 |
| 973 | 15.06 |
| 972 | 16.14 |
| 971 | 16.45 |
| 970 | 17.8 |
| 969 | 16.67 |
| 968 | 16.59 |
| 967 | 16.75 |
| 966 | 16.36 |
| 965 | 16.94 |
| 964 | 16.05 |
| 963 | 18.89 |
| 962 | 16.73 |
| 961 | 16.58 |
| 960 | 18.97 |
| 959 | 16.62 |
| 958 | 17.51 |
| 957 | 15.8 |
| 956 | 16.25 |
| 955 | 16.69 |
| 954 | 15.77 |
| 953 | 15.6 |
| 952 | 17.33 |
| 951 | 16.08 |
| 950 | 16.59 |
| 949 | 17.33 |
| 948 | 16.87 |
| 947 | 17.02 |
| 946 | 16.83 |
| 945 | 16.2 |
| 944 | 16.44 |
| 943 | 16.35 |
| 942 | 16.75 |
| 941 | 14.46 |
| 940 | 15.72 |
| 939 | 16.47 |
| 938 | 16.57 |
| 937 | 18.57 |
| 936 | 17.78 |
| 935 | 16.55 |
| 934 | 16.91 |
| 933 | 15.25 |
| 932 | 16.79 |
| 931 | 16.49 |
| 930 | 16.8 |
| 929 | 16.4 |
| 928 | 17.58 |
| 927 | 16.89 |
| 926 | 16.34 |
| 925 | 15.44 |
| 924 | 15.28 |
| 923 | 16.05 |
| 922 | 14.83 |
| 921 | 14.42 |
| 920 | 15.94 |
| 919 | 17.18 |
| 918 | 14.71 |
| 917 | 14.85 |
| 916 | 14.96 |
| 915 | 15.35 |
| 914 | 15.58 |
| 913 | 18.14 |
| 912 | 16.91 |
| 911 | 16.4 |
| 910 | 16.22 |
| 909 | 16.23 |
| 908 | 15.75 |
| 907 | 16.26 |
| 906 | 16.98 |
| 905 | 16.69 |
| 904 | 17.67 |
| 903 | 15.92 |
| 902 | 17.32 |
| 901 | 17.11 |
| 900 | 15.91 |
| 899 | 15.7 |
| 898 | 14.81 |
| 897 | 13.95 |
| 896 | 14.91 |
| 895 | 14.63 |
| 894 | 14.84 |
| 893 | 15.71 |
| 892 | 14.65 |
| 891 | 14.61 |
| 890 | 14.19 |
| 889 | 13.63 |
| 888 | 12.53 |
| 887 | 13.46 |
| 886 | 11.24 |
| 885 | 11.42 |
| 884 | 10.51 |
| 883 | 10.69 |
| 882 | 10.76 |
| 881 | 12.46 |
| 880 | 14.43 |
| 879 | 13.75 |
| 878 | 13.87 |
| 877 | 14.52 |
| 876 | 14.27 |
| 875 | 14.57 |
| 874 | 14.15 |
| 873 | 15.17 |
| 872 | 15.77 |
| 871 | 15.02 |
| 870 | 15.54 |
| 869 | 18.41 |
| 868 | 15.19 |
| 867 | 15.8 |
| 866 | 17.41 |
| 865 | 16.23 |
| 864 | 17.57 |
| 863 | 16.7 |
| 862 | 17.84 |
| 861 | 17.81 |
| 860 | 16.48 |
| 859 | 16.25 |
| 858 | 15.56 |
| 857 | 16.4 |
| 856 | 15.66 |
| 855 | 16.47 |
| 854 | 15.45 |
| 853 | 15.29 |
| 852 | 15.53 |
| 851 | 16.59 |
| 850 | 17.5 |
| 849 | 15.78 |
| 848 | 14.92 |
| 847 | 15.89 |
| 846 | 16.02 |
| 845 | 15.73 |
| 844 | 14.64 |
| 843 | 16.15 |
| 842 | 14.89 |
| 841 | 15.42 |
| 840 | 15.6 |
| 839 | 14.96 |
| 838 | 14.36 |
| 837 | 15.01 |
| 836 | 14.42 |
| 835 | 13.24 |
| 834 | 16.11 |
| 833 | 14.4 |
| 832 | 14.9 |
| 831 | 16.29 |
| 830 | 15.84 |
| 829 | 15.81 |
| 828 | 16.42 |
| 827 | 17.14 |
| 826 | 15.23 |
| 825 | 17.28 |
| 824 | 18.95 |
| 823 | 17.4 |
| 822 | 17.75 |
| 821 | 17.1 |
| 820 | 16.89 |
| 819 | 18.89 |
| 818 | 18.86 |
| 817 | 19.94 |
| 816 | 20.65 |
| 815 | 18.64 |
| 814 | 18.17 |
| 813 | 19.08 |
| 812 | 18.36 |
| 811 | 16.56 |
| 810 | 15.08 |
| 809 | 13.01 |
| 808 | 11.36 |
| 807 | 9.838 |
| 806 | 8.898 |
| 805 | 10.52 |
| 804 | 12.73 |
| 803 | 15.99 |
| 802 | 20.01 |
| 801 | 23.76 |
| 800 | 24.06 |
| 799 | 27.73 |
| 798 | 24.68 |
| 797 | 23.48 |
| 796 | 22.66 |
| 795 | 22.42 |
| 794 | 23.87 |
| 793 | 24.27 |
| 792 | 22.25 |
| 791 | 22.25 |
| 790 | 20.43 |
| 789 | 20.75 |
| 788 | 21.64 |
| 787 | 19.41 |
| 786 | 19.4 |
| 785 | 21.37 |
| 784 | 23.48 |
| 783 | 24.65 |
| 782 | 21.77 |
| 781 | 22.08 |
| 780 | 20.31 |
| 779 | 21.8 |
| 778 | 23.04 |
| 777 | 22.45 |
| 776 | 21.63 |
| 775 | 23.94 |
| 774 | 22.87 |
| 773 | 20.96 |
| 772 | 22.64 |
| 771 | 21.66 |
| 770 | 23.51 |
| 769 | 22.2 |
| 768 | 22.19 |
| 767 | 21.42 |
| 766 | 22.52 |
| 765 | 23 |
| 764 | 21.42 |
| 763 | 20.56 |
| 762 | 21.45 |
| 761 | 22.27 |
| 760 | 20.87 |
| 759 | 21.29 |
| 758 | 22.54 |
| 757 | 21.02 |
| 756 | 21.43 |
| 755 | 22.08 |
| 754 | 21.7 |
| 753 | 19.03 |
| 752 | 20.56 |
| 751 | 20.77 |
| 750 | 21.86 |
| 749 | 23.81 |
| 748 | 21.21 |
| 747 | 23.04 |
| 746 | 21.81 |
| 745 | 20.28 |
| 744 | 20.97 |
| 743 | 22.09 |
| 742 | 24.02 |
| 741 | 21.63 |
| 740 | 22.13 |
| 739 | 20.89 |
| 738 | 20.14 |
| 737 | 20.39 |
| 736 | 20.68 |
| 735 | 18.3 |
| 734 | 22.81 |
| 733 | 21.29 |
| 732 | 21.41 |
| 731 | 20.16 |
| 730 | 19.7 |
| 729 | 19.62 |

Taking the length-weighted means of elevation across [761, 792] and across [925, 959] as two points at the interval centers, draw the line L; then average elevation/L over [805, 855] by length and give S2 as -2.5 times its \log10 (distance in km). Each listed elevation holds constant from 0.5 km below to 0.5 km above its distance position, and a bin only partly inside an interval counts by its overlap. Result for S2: 0.26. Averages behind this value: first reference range 21.9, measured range 15.9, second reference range 16.6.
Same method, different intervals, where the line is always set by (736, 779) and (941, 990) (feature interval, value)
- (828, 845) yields 0.27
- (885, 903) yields 0.21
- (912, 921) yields 0.08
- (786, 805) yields -0.04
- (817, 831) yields 0.15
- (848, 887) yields 0.23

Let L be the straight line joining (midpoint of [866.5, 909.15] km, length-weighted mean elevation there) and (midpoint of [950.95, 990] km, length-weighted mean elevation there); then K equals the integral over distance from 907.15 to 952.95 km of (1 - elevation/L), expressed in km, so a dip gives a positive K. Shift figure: -3.8 km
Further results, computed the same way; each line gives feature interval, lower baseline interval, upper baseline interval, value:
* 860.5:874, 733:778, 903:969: 1.5 km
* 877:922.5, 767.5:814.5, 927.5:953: 7.1 km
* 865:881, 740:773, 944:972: 3.2 km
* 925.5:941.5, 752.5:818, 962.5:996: -0.7 km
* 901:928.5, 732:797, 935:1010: 1.0 km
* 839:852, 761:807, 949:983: 2.5 km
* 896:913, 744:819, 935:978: 1.4 km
